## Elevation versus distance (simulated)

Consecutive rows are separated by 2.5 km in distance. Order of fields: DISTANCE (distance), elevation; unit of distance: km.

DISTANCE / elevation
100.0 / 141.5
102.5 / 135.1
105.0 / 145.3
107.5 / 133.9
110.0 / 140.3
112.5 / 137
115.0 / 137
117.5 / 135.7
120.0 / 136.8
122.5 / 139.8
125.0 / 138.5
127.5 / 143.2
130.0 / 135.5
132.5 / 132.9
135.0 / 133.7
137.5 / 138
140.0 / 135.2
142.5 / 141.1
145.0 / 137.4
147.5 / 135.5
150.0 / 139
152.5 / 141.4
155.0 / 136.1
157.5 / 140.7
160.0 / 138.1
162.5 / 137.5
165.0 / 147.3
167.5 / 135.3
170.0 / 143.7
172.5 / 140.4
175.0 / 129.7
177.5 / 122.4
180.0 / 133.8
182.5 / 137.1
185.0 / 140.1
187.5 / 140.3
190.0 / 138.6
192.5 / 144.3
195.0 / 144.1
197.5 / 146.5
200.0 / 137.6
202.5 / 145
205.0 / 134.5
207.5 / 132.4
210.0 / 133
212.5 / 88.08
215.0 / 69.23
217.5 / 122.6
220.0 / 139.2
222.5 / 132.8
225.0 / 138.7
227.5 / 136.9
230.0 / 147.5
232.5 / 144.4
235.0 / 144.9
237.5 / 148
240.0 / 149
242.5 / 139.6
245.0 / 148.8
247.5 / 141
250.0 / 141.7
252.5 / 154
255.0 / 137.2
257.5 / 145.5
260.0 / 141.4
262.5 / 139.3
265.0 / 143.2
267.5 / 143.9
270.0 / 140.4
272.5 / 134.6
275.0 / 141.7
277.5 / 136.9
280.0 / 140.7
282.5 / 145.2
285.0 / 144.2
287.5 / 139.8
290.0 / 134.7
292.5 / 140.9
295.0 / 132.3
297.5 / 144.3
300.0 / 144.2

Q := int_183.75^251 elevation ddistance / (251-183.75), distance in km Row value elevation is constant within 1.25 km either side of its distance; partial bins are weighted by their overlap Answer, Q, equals 136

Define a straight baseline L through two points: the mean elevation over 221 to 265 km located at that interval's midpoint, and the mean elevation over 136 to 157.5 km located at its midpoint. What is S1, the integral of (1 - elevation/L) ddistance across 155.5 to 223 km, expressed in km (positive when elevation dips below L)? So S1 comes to 3.4 km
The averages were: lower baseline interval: 138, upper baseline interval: 143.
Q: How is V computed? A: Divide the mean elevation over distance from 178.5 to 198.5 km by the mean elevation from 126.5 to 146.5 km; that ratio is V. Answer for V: 1.0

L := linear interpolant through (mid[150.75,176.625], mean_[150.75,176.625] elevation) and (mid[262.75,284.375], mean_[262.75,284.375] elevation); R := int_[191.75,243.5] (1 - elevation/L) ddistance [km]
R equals 2.12 km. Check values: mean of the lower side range 139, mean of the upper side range 141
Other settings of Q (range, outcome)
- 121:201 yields 138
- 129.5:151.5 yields 137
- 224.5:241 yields 144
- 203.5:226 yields 121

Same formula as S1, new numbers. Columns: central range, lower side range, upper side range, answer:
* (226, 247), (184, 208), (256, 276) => -0.6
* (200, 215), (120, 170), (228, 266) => 2.0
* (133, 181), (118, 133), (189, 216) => -1.0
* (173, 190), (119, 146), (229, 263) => 0.7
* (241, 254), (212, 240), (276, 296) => -1.1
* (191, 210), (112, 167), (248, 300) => -0.1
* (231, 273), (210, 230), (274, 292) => -4.1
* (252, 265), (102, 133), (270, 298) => -0.3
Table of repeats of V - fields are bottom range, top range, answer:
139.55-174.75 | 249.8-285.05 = 1.02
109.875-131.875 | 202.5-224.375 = 0.88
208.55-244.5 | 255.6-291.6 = 1.07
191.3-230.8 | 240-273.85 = 1.09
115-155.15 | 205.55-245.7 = 0.96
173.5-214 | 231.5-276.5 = 1.07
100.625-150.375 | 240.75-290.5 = 1.03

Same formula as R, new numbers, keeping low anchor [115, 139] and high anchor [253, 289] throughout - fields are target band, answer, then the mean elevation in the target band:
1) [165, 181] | 0.4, 135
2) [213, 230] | 2.0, 123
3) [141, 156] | -0.1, 138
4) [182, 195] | -0.2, 141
